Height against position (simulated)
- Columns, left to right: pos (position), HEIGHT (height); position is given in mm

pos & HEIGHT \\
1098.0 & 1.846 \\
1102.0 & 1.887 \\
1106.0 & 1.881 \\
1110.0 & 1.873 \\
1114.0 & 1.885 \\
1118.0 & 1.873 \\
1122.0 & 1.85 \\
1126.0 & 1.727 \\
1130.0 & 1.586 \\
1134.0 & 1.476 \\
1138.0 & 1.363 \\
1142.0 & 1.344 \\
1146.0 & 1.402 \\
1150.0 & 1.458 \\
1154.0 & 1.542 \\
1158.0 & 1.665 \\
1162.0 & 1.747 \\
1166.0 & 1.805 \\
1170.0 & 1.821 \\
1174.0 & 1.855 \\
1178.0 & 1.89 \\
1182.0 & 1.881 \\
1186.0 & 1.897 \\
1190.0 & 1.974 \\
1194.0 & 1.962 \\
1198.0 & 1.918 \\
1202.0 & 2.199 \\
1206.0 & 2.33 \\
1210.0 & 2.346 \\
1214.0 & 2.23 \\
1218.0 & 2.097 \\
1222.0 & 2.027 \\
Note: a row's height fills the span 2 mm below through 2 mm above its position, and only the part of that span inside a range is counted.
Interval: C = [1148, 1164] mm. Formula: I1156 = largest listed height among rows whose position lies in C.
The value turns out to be 1.747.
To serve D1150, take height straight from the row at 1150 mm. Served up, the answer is 1.458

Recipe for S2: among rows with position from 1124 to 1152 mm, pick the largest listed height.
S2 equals 1.727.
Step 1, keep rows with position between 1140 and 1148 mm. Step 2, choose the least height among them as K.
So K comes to 1.344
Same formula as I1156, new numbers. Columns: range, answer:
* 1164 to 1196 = 1.974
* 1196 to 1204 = 2.199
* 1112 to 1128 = 1.885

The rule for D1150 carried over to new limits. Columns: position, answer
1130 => 1.586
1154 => 1.542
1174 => 1.855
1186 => 1.897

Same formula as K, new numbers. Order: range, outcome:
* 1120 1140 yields 1.363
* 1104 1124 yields 1.85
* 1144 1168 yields 1.402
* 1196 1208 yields 1.918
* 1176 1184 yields 1.881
